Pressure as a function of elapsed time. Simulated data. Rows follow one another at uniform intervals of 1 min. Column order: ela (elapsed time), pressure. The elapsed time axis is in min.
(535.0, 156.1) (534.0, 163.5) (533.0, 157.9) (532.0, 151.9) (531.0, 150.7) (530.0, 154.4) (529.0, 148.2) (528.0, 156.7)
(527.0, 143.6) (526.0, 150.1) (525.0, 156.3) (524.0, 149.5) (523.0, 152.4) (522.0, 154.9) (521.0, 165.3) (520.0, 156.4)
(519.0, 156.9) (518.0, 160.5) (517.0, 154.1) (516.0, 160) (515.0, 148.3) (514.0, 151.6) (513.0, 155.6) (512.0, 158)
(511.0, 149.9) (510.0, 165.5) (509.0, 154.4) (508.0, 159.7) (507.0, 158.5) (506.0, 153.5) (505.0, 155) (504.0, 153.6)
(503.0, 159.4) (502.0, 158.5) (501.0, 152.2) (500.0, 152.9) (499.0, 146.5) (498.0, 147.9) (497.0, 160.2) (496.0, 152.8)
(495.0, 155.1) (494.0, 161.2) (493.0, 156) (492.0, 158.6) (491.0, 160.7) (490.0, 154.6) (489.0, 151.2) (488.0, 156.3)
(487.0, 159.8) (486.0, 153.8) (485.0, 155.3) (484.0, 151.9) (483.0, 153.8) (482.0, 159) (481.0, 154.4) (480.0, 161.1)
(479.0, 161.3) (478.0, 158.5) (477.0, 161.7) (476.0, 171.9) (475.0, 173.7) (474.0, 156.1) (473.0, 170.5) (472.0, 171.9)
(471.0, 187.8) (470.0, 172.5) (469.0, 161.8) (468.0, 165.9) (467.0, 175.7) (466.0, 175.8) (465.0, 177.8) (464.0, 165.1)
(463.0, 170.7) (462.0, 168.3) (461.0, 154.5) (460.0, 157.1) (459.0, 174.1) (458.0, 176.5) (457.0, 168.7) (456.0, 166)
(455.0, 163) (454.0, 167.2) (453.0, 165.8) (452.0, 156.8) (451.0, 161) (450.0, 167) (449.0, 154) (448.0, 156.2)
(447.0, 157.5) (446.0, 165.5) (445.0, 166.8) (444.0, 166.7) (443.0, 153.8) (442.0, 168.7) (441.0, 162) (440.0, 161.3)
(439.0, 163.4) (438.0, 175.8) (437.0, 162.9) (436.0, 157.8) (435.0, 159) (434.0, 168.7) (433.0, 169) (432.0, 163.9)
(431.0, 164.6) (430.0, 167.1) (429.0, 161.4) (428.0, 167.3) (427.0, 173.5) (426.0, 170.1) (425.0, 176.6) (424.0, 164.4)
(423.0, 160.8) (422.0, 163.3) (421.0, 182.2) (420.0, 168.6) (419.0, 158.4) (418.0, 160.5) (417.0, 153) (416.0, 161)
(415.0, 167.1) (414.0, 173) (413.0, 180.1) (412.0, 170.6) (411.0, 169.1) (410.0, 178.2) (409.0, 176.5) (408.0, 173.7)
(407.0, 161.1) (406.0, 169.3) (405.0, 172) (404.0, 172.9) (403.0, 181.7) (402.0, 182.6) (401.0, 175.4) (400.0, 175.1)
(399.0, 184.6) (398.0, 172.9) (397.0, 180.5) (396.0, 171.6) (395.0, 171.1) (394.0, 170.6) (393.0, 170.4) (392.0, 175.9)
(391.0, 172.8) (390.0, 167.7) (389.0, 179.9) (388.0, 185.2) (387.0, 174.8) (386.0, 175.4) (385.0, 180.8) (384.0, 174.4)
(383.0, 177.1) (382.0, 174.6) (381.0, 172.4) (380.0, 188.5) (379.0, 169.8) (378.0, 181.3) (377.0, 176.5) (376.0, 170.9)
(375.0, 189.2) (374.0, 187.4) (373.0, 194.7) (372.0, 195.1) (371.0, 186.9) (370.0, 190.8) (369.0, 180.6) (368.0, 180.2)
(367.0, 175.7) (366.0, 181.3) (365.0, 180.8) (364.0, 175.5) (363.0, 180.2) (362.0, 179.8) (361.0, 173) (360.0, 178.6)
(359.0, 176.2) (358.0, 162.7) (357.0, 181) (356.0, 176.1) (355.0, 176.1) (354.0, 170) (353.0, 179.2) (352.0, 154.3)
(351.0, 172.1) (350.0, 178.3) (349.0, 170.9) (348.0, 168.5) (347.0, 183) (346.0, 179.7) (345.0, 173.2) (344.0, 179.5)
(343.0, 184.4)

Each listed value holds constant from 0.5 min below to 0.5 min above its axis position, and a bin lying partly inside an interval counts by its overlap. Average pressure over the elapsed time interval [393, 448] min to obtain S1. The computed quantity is 169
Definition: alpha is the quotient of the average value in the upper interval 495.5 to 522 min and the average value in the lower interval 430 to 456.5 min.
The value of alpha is 1.0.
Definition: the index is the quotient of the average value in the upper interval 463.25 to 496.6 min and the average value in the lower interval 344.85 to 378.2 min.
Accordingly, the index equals 0.91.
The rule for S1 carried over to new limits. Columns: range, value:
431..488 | 164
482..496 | 156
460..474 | 170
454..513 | 161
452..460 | 167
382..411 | 175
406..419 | 168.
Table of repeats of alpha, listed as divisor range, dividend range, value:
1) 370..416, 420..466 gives 0.94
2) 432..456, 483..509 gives 0.95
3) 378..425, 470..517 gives 0.92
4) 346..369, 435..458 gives 0.93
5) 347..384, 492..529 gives 0.87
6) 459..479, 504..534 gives 0.92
